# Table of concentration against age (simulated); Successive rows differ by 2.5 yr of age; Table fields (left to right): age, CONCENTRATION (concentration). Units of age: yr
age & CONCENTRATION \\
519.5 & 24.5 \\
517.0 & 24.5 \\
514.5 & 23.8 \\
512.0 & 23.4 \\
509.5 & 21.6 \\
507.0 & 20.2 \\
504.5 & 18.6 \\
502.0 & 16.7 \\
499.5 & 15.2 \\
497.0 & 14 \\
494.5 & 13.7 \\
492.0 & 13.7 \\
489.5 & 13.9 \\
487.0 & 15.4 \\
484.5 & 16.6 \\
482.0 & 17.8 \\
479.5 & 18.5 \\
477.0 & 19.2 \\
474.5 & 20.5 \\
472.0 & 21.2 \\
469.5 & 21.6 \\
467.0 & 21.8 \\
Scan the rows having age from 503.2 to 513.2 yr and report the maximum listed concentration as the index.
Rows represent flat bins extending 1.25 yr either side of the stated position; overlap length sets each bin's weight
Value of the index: 23.4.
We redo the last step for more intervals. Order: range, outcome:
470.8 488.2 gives 21.2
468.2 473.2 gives 21.6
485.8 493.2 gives 15.4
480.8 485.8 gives 17.8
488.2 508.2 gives 20.2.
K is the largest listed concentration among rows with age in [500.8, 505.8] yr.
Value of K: 18.6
